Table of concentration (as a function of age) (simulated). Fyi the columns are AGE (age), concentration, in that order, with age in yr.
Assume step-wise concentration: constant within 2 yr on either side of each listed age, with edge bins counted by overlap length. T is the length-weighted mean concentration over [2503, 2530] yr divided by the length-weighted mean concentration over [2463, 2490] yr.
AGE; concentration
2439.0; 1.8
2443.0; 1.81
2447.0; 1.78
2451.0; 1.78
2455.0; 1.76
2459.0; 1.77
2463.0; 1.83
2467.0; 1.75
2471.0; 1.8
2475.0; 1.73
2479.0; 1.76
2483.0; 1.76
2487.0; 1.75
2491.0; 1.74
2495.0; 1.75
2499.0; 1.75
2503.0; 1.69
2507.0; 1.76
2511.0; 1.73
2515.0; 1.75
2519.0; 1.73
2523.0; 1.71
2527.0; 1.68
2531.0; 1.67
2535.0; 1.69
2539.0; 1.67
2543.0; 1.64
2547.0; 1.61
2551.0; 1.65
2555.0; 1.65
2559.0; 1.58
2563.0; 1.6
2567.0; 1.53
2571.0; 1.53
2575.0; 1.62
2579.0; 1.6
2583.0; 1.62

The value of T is 1.0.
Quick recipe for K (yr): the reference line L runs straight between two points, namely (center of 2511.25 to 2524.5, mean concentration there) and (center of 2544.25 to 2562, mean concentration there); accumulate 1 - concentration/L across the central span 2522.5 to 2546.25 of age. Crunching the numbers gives 0.1 yr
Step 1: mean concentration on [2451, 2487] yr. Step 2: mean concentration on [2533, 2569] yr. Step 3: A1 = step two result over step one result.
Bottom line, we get 0.9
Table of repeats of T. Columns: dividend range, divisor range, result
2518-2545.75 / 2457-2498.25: 0.95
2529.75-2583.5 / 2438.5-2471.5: 0.91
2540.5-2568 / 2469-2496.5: 0.92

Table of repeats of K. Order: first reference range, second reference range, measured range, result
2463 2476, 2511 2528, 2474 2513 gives 0.13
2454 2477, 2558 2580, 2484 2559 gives -1.45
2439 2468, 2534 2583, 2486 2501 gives -0.24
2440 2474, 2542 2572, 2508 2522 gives -0.50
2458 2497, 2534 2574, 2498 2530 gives -0.58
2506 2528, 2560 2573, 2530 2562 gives -0.32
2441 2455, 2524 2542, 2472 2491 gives -0.09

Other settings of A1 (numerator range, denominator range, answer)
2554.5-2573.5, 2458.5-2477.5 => 0.89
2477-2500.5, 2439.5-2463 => 0.98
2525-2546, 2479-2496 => 0.95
